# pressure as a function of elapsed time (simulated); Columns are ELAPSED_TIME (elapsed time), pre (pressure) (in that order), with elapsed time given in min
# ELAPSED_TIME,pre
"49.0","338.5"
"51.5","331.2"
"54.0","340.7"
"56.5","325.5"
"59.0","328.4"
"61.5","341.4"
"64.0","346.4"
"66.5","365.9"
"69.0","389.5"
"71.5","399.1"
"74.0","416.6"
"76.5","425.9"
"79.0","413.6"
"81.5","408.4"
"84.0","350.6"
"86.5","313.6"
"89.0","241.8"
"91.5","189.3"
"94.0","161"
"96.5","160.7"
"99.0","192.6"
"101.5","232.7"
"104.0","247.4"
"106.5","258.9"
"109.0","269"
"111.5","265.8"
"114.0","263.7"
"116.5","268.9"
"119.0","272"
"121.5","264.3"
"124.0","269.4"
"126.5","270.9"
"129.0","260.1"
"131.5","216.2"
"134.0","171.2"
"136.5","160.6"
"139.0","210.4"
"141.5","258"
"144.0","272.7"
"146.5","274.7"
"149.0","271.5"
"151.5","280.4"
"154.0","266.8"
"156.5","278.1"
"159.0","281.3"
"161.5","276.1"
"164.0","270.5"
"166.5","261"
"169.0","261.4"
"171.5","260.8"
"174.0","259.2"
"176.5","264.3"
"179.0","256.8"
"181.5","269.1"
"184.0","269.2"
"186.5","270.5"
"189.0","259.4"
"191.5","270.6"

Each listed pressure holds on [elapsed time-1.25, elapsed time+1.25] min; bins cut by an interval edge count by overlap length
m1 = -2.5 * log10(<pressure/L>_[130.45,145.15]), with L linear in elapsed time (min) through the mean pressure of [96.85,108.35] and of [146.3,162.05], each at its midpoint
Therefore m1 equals 0.21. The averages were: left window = 229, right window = 276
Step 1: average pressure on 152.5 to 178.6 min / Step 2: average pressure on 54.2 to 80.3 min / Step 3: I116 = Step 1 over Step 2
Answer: 0.72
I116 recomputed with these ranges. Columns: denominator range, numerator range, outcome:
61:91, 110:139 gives 0.67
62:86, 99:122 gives 0.66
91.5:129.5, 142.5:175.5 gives 1.12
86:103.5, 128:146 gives 1.06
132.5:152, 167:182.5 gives 1.11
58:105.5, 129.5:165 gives 0.80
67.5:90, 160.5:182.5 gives 0.71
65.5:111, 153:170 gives 0.90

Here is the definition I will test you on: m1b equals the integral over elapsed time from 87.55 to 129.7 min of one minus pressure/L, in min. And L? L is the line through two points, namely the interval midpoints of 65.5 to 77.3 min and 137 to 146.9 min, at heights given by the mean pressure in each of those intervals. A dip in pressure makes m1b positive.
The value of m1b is 9.7 min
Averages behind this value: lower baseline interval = 399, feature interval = 241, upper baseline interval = 245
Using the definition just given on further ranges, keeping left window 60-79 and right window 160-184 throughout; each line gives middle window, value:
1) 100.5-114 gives 3.3 min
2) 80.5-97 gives 4.6 min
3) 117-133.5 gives 3.3 min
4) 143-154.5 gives 0.7 min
